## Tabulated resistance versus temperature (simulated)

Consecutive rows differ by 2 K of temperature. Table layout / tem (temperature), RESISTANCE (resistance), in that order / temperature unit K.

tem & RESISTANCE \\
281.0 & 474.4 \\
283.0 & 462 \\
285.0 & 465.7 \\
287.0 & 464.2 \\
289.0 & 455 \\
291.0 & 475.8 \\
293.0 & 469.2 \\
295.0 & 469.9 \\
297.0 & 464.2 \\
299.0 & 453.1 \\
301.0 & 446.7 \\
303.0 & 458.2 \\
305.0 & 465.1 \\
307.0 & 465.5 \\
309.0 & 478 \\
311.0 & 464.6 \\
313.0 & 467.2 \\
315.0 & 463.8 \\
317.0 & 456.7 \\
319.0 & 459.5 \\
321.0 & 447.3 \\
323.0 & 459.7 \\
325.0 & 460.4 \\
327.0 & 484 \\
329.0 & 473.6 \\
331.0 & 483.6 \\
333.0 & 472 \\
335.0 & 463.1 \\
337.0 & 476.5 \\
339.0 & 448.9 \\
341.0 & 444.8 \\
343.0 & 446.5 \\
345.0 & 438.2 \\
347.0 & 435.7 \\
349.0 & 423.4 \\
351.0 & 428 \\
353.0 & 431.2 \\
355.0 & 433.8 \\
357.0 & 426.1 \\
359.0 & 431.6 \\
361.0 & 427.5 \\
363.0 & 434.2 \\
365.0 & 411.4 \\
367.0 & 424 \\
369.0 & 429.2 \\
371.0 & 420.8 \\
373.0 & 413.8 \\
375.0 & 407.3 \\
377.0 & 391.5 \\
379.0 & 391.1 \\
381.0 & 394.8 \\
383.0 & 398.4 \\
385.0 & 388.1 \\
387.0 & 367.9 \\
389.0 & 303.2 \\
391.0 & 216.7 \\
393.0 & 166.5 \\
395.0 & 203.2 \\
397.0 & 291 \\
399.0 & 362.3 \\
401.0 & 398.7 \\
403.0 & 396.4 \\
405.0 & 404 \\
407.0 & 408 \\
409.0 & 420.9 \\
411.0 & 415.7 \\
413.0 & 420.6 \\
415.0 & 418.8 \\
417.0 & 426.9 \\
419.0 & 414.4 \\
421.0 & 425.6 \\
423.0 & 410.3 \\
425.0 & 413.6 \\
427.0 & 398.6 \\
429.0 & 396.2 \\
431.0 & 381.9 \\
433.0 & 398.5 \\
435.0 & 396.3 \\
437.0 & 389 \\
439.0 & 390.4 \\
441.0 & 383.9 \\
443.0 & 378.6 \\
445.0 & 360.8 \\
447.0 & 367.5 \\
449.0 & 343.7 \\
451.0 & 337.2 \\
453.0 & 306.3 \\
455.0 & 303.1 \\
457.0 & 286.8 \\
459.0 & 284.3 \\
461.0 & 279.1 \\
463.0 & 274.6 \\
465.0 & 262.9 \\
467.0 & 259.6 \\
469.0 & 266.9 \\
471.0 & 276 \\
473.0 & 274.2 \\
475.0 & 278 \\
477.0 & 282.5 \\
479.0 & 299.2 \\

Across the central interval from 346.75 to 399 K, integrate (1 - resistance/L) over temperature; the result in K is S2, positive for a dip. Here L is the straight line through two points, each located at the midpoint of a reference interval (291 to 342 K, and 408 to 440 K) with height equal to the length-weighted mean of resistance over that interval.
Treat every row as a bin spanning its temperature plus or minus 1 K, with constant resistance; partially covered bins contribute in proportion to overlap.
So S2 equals 6.7 K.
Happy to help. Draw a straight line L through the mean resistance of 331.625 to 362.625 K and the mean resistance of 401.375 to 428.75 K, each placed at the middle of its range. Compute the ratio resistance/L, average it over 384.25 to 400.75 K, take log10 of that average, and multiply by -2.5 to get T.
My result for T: 0.41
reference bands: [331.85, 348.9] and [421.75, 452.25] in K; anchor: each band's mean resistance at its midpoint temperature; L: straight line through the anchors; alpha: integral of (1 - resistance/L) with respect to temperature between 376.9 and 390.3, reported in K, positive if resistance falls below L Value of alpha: 1.6 K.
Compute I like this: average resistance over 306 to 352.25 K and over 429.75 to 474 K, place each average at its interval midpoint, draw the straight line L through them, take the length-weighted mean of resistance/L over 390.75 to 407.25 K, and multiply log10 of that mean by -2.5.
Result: 0.21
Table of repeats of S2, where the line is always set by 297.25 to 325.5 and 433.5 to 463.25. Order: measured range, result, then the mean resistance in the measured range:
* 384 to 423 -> 1.75 K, 362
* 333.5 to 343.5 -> -0.46 K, 457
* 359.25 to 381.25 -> -0.27 K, 414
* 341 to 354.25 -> -0.17 K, 435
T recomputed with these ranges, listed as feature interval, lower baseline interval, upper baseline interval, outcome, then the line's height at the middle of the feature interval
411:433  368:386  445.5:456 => -0.14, 361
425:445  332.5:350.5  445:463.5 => -0.16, 336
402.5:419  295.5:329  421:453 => -0.04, 399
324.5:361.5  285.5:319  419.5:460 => -0.03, 435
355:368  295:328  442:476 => -0.05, 408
